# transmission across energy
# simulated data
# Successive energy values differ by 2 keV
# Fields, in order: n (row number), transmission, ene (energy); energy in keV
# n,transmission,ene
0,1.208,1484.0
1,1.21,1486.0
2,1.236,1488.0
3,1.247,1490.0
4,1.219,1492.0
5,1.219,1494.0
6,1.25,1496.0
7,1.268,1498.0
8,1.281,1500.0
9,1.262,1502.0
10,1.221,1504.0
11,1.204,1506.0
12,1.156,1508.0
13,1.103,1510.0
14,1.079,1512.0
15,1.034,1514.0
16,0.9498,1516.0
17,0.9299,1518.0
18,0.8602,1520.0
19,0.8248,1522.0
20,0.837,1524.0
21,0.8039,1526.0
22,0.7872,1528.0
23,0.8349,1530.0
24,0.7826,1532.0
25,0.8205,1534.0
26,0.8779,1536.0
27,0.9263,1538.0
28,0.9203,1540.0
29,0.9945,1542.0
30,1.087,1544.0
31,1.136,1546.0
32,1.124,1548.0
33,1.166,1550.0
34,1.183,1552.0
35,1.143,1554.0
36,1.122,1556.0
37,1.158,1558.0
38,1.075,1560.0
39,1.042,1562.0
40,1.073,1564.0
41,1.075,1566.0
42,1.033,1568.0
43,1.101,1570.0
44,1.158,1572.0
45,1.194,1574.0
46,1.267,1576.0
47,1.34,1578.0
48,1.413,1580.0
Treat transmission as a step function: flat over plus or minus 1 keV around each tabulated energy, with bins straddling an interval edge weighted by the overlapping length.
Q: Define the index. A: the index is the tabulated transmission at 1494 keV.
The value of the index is 1.219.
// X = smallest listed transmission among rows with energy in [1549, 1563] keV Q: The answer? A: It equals 1.042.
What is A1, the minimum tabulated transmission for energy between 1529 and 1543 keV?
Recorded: 0.7826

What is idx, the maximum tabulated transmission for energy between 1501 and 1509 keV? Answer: 1.262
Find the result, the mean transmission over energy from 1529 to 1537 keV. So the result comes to 0.829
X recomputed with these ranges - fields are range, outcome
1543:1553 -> 1.087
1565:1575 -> 1.033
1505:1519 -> 0.9299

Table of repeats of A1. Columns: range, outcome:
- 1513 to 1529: 0.7872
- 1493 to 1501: 1.219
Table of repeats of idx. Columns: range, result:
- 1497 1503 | 1.281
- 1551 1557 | 1.183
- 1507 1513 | 1.156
